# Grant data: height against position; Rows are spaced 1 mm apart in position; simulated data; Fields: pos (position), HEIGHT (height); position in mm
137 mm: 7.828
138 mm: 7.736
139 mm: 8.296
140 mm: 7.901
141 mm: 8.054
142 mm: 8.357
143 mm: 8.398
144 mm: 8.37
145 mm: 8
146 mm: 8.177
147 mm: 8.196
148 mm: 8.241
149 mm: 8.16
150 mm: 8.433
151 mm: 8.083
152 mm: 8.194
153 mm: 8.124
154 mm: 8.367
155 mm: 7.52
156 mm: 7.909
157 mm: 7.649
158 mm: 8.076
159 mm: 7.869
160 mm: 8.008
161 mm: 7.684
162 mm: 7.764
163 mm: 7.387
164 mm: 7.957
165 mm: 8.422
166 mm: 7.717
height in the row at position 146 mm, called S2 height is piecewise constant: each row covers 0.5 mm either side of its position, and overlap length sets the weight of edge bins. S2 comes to 8.177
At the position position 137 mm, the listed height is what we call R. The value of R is 7.828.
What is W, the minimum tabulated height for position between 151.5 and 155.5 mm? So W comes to 7.52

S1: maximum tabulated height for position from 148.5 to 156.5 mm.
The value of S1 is 8.433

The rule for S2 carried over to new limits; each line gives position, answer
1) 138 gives 7.736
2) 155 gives 7.52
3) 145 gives 8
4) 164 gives 7.957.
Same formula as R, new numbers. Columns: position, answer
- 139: 8.296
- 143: 8.398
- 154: 8.367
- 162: 7.764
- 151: 8.083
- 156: 7.909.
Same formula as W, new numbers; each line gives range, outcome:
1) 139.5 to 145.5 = 7.901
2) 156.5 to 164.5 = 7.387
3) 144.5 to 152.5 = 8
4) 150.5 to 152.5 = 8.083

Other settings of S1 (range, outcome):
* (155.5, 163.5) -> 8.076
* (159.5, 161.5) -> 8.008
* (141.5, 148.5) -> 8.398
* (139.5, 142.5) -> 8.357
